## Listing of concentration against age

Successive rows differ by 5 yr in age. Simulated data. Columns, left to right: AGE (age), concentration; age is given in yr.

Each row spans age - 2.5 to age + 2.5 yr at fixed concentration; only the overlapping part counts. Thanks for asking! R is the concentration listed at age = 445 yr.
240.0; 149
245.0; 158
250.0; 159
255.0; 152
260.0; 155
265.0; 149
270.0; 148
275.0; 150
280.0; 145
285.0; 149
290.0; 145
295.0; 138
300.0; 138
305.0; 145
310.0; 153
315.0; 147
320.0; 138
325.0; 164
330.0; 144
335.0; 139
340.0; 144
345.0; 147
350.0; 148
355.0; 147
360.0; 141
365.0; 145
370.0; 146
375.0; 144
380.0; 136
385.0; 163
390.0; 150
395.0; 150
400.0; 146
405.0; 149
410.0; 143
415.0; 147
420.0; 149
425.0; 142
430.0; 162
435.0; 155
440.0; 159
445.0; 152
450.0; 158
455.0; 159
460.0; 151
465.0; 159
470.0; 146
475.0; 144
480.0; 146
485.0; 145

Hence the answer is 152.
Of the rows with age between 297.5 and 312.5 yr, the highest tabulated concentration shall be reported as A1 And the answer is 153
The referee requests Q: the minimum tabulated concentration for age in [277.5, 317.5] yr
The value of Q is 138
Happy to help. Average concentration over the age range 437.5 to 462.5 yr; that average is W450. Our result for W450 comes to 156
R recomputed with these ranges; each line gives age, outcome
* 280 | 145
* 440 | 159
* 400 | 146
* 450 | 158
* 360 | 141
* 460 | 151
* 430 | 162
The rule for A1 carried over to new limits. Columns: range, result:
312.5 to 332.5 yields 164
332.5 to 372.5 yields 148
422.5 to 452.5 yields 162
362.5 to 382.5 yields 146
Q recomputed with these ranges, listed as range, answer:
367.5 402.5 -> 136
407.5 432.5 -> 142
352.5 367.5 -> 141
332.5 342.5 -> 139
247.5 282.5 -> 145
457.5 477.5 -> 144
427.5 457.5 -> 152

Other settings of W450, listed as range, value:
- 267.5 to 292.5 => 147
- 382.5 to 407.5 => 152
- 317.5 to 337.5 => 146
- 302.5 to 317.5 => 148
